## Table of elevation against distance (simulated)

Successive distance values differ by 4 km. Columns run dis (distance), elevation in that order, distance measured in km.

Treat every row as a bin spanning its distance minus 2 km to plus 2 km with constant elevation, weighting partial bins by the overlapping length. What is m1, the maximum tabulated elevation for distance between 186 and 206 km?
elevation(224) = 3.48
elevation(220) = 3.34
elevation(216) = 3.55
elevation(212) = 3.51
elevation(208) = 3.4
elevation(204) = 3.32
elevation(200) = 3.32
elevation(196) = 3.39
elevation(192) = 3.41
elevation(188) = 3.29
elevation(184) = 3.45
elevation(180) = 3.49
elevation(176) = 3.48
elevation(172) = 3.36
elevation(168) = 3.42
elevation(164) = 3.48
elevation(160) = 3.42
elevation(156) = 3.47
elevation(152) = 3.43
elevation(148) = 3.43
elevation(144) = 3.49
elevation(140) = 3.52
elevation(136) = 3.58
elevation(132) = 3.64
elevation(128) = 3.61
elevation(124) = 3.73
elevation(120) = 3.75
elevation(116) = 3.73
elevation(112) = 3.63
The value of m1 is 3.41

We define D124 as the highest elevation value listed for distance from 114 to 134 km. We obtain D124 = 3.75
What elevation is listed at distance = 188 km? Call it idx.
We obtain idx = 3.29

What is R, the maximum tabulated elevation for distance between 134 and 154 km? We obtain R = 3.58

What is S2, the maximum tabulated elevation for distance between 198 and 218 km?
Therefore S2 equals 3.55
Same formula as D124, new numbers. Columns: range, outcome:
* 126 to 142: 3.64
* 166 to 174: 3.42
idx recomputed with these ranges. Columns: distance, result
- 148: 3.43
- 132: 3.64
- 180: 3.49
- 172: 3.36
